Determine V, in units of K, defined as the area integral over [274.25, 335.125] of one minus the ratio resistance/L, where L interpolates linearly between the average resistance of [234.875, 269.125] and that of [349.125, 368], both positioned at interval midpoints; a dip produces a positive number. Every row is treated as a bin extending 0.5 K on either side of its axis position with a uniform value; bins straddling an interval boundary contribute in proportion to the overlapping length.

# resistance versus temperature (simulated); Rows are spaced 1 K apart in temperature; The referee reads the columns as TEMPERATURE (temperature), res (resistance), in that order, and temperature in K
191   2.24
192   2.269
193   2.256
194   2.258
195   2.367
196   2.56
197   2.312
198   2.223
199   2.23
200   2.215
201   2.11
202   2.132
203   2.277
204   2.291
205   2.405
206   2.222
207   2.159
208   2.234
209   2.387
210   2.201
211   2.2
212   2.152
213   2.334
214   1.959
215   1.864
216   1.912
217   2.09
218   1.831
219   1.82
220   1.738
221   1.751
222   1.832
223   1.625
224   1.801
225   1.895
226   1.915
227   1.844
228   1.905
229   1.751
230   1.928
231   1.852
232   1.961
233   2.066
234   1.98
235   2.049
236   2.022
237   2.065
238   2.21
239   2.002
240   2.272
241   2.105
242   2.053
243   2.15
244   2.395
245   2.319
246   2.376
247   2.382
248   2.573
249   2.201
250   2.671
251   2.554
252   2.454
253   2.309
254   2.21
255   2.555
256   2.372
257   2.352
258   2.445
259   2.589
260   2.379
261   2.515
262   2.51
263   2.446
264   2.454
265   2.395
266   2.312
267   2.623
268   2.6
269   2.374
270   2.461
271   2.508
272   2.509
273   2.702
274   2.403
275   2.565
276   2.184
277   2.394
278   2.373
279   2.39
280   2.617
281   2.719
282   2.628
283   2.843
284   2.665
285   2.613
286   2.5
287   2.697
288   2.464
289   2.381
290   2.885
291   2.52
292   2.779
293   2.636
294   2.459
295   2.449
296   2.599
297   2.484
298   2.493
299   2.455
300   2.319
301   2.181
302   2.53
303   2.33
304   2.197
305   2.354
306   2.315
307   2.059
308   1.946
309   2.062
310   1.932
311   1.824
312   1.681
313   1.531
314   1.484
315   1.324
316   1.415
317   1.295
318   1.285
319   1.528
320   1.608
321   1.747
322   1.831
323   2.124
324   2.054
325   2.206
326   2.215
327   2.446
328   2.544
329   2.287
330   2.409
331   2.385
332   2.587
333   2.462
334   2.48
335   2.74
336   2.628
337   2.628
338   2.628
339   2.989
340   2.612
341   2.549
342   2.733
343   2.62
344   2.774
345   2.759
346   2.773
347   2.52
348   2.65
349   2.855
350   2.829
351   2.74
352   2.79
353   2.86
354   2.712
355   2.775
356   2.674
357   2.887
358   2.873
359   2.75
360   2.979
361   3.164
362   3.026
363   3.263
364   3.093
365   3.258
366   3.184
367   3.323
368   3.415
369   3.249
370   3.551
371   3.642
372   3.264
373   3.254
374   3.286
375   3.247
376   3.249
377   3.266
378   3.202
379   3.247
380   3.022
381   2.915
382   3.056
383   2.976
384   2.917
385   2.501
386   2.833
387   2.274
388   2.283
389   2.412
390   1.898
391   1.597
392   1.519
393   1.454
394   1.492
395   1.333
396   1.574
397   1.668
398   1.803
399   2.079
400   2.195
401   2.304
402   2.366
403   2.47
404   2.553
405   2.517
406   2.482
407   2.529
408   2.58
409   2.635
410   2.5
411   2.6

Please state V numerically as 9.0 K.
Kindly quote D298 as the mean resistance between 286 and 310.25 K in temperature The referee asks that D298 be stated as 2.4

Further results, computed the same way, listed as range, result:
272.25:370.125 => 2.48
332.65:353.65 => 2.7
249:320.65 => 2.32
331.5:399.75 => 2.71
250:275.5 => 2.47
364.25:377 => 3.32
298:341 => 2.14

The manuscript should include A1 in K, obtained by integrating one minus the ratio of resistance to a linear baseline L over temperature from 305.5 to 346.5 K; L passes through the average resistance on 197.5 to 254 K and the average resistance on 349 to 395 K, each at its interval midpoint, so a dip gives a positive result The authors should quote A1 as 6.8 K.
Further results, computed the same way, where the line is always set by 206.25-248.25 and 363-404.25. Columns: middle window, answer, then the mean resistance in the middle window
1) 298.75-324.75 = 5.1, 1.9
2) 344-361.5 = -1.9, 2.8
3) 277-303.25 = -2.9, 2.54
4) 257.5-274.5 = -2.2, 2.48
